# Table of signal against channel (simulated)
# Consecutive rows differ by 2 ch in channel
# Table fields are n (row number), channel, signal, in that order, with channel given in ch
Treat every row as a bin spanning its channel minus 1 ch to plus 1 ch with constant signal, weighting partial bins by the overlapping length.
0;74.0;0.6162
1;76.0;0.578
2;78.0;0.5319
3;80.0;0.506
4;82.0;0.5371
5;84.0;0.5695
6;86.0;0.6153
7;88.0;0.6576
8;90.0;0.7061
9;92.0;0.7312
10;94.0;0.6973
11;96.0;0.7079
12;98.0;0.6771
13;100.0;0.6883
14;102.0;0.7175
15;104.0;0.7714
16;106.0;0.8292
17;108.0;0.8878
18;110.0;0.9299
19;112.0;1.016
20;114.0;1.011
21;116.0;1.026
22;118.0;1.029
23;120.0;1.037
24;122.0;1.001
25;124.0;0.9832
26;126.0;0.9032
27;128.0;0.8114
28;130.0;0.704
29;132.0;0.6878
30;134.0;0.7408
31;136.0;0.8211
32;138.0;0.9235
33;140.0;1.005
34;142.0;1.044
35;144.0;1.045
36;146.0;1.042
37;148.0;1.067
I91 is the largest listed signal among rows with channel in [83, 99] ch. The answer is 0.7312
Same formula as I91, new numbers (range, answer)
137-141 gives 1.005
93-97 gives 0.7079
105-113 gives 1.016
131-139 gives 0.9235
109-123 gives 1.037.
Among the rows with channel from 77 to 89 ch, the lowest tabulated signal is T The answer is 0.506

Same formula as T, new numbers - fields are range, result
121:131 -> 0.704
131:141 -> 0.6878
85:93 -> 0.6153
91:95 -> 0.6973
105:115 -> 0.8292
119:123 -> 1.001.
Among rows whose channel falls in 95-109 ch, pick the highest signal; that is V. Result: 0.8878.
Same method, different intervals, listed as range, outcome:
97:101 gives 0.6883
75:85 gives 0.578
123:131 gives 0.9832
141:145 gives 1.045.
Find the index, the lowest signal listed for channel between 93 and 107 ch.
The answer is 0.6771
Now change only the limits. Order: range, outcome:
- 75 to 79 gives 0.5319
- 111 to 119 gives 1.011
